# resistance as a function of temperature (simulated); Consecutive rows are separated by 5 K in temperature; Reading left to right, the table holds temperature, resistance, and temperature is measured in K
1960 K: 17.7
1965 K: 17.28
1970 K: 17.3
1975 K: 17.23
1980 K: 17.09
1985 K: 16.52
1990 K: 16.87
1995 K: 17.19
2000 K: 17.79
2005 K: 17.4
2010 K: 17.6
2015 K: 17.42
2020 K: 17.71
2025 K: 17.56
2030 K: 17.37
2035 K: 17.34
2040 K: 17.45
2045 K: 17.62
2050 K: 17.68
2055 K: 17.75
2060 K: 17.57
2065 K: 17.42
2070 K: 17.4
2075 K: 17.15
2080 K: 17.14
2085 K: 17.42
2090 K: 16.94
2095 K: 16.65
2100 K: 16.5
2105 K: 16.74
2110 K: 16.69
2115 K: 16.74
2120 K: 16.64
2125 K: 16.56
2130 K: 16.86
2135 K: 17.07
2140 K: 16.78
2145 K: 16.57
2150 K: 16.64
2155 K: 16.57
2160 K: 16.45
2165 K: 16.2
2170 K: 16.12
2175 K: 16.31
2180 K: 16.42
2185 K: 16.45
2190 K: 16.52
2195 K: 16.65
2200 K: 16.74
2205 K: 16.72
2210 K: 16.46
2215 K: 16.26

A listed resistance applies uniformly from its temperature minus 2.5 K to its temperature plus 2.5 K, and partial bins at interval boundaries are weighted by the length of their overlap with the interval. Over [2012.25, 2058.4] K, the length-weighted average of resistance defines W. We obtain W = 17.5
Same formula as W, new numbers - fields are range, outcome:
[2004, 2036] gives 17.5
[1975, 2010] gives 17.2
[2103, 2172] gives 16.6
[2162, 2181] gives 16.3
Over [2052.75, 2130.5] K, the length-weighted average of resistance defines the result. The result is 17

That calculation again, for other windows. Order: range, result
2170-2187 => 16.4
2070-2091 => 17.2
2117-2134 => 16.7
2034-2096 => 17.4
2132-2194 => 16.5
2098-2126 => 16.7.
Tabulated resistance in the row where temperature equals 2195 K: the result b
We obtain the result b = 16.65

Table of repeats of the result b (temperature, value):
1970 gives 17.3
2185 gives 16.45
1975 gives 17.23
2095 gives 16.65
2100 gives 16.5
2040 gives 17.45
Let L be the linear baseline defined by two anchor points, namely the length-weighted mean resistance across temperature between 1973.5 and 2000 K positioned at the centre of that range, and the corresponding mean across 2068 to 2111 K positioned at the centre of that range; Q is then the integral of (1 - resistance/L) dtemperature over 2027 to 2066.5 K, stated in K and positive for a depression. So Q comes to -1.2 K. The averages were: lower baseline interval 17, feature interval 17.5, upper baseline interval 17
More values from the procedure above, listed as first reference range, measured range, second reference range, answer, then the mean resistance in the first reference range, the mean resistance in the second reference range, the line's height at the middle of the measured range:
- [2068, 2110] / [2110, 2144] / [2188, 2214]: 0.17 K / 17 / 16.6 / 16.8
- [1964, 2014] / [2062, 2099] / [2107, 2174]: -0.63 K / 17.2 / 16.6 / 16.9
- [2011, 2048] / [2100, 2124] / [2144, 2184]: 0.22 K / 17.5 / 16.4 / 16.8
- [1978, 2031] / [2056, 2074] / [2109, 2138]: -0.45 K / 17.3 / 16.8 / 17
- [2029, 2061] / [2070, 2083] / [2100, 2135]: -0.01 K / 17.5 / 16.7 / 17.2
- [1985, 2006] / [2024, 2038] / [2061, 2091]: -0.14 K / 17.2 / 17.3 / 17.2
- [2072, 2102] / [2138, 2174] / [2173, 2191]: 0.24 K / 17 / 16.4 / 16.6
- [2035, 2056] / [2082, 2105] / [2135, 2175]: 0.32 K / 17.6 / 16.5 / 17.1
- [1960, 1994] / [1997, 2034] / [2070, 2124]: -1.10 K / 17.1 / 16.9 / 17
